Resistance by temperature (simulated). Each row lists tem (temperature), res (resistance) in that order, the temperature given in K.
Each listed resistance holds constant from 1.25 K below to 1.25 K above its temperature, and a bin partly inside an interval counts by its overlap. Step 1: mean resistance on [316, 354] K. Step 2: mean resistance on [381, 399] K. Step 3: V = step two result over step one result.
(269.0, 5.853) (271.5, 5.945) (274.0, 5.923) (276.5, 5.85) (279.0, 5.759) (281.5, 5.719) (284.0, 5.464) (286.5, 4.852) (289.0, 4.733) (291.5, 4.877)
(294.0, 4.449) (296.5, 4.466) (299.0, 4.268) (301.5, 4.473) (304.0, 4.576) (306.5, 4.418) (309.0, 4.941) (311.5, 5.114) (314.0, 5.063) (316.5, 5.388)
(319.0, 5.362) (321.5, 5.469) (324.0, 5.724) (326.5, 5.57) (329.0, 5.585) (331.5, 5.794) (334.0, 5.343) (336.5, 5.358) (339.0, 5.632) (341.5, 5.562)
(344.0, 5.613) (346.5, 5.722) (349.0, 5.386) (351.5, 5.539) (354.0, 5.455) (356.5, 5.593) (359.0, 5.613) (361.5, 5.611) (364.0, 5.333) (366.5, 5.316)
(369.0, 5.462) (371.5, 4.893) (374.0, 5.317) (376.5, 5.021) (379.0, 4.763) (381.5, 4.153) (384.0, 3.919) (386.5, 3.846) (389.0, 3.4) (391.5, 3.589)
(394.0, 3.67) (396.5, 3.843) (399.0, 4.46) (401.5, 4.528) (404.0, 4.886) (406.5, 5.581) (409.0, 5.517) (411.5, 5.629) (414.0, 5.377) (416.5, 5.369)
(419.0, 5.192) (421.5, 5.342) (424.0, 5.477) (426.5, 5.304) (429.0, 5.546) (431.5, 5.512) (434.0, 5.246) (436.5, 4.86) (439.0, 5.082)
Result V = 0.7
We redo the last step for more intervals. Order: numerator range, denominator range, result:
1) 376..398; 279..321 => 0.81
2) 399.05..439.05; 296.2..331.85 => 1.04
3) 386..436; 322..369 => 0.88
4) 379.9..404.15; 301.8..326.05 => 0.78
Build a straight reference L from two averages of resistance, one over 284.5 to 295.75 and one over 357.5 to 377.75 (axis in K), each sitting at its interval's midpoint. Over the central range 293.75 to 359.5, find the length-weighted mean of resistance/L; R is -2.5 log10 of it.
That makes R -0.045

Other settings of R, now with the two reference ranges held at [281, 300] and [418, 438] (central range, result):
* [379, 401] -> 0.30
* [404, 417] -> -0.04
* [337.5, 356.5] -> -0.11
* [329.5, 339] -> -0.11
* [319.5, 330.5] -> -0.13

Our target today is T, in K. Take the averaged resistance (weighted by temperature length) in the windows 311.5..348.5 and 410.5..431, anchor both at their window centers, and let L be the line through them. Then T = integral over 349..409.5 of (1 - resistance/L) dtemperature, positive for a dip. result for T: 7.1 K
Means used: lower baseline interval 5.5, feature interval 4.81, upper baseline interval 5.41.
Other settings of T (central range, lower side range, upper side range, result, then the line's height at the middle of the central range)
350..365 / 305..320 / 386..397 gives -4.5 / 4.24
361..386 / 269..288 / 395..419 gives 1.2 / 5.18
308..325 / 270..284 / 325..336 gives 1.0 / 5.63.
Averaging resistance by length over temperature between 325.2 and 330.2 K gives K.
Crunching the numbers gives 5.58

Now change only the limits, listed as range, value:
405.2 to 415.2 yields 5.52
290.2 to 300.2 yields 4.52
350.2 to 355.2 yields 5.5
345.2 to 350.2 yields 5.56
